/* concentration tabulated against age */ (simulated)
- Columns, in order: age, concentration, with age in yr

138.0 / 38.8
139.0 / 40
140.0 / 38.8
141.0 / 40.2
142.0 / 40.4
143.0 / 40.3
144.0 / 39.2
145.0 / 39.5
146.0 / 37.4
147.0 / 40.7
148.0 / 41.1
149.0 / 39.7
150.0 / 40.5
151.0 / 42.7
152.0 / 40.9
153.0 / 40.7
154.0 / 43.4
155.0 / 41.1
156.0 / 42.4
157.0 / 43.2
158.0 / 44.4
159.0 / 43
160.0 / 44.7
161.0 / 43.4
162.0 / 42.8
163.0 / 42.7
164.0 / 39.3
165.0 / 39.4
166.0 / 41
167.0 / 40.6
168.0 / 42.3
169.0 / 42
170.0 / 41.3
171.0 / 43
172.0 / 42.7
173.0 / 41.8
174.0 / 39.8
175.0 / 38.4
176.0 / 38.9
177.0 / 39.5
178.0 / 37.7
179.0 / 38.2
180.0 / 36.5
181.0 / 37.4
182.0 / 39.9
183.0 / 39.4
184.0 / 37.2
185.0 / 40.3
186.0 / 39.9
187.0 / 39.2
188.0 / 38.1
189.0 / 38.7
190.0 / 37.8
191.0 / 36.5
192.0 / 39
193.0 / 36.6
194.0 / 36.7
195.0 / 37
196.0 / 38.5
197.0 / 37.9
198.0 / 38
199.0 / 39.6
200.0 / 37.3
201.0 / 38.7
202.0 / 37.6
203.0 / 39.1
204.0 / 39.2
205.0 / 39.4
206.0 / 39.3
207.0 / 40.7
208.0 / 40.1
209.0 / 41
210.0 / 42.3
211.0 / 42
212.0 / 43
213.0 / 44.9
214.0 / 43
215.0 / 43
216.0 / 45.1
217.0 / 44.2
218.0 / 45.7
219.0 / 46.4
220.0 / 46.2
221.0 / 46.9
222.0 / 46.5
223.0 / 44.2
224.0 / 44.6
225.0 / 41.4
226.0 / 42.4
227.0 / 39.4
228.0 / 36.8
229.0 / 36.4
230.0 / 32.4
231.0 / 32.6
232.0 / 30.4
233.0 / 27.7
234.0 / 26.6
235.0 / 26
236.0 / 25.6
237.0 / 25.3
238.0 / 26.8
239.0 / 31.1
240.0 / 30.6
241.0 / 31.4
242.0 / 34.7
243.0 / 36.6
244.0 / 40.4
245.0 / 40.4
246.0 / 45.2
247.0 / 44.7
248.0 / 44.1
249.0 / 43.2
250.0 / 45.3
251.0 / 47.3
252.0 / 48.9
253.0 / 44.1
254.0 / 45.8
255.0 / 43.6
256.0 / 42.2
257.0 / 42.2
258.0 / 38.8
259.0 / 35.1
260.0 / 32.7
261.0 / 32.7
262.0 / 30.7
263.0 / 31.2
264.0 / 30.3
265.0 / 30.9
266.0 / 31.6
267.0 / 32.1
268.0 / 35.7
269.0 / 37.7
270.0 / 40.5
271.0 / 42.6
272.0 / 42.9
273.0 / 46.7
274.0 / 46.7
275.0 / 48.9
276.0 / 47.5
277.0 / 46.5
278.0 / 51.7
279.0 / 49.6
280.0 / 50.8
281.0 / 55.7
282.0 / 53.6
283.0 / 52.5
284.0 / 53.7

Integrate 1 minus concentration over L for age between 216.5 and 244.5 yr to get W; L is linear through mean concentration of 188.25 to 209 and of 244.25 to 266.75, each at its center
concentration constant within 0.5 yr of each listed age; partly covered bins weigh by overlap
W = 1.9 yr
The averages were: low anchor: 38.4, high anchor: 39.5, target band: 36.4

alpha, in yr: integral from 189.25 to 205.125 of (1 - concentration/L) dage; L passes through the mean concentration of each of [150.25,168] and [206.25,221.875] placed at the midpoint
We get 1.88 yr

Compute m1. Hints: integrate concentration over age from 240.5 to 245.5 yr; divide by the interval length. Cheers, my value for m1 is 36.7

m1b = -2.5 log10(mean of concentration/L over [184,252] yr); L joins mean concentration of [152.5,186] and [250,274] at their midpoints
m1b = 0.03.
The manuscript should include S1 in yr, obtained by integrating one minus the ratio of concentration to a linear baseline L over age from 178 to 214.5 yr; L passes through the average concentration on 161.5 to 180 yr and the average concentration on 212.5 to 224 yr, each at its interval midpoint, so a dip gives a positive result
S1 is 3.3 yr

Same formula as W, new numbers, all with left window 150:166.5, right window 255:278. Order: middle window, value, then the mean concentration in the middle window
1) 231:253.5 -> 2.0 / 36.1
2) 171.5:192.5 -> 1.3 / 38.9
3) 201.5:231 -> -0.9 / 41.7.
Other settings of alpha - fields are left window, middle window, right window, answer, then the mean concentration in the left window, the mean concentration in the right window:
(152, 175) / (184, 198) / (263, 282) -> 1.3 yr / 41.9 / 42.7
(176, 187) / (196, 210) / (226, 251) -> -0.7 yr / 38.6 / 35.1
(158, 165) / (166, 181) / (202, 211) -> 0.6 yr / 42.5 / 40.1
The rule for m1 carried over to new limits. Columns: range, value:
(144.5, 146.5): 38.5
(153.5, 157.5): 42.5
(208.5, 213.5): 42.6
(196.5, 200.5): 38.2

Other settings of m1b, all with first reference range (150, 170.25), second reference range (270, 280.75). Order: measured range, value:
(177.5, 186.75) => 0.12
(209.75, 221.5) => 0.00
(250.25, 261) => 0.11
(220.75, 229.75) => 0.08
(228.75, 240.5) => 0.48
